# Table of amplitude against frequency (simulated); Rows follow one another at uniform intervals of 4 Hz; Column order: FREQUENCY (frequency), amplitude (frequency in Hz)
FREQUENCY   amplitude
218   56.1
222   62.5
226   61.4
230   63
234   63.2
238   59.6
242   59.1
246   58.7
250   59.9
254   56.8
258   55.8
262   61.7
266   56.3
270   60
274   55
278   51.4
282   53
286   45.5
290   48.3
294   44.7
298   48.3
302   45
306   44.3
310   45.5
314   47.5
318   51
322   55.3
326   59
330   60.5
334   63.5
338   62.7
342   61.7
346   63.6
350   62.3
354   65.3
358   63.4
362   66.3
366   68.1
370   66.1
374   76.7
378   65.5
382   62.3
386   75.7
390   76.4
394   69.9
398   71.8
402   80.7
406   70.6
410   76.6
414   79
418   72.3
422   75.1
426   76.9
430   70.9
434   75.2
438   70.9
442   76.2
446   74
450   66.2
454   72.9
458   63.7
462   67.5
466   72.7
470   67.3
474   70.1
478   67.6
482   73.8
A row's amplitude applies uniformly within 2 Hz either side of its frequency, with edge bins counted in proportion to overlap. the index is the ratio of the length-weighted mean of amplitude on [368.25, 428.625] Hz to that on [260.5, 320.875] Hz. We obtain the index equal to 1.4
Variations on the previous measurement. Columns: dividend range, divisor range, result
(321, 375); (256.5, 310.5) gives 1.25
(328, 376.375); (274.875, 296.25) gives 1.33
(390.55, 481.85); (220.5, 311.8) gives 1.32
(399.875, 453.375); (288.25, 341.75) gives 1.42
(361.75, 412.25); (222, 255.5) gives 1.18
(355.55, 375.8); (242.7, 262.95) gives 1.16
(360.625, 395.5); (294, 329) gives 1.41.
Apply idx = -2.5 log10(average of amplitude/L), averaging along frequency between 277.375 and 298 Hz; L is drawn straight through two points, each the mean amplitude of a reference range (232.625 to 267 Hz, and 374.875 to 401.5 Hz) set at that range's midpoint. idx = 0.275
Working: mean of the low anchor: 59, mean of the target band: 48.4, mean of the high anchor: 71.1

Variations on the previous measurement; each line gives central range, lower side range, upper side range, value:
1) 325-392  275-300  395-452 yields -0.068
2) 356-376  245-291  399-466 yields -0.036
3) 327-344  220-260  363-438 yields 0.094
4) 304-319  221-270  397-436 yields 0.368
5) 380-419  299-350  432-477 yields -0.151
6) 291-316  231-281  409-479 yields 0.318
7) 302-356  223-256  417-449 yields 0.176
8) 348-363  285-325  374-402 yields -0.033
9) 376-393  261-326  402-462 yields -0.072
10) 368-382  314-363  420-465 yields -0.064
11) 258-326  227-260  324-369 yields 0.196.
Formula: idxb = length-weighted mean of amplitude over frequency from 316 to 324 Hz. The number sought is 53.1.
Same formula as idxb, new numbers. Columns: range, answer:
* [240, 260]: 58.1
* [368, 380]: 69.4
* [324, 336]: 61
